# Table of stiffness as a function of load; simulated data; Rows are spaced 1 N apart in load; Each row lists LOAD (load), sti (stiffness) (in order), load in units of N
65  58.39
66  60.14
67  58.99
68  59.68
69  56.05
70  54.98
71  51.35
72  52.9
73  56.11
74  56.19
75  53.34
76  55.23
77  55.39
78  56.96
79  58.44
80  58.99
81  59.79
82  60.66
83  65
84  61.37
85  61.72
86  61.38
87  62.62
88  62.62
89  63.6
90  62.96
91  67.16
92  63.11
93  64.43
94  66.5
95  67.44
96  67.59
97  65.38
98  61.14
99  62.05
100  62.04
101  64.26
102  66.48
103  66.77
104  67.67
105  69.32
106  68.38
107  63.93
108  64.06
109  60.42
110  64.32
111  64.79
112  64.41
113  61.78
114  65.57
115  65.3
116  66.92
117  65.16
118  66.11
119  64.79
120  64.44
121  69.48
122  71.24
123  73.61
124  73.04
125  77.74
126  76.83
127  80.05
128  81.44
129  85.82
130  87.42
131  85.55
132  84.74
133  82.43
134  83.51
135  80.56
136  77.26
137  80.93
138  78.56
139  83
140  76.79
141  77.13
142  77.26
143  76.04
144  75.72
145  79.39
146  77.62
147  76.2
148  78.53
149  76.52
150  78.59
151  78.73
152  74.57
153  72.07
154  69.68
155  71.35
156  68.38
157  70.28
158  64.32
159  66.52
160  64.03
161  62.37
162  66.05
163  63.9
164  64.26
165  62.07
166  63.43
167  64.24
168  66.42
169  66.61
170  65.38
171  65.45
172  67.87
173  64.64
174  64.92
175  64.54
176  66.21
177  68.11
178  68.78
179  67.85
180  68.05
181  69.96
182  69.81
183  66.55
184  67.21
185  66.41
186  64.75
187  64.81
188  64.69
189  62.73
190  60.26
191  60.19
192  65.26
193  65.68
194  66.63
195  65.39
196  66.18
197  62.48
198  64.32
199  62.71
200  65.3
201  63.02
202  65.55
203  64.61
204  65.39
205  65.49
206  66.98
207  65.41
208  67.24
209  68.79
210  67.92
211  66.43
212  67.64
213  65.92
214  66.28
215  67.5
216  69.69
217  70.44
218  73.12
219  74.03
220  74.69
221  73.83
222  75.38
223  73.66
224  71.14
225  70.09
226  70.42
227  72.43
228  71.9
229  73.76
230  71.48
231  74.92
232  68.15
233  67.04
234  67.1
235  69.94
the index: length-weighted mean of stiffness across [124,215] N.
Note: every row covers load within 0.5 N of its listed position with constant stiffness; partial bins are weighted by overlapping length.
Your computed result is 70.2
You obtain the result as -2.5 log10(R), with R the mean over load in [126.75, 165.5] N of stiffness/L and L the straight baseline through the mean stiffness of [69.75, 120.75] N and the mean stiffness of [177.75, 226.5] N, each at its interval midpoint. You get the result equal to -0.17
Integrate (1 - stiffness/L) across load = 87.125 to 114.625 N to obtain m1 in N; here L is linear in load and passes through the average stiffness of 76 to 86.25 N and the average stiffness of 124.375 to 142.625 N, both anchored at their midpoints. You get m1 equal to 1.1 N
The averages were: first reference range 59.7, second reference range 80.9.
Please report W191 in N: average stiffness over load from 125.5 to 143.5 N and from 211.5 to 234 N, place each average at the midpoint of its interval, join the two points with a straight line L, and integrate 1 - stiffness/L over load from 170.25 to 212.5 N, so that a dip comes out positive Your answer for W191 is 4.9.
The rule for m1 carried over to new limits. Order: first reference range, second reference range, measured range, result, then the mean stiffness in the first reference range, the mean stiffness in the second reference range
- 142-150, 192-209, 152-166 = 1.4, 77.2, 65.3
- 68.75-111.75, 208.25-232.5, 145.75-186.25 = -0.8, 61.8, 70.8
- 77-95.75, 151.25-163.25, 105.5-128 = -1.1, 62.4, 68.1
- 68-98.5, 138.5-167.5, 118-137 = -2.8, 60.3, 71.7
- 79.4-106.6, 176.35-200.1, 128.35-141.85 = -3.5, 64.1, 65.6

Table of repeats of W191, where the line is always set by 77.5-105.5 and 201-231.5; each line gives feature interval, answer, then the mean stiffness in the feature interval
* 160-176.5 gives 0.59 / 64.9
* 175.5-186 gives 0.02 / 67.7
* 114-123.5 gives -0.37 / 67.4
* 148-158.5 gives -0.98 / 72.7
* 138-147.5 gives -1.69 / 77.7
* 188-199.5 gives 0.79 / 63.8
